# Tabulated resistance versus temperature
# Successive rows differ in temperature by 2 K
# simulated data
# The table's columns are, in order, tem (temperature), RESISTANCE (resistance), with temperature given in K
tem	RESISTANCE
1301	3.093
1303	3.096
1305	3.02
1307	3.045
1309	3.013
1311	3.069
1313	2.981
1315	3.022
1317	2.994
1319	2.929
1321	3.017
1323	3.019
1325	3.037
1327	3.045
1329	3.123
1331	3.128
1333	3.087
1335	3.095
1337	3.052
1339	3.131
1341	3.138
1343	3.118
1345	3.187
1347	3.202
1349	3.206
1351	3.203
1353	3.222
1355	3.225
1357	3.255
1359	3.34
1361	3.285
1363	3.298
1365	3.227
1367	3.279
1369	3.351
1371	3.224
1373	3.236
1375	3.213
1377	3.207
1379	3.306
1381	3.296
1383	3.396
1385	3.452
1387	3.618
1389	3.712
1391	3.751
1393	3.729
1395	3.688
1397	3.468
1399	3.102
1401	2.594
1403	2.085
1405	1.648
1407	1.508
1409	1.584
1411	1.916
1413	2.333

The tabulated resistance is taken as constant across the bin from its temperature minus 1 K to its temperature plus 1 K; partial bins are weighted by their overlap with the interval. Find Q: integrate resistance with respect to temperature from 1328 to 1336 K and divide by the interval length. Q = 3.11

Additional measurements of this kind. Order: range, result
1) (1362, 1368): 3.27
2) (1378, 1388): 3.41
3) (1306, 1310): 3.03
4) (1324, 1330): 3.07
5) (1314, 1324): 3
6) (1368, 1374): 3.27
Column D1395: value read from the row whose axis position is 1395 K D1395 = 3.688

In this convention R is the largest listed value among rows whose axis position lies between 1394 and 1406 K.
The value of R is 3.688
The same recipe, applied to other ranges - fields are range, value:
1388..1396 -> 3.751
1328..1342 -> 3.138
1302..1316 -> 3.096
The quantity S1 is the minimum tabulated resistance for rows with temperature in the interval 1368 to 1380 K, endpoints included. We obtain 3.207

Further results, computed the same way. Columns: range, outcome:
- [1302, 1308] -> 3.02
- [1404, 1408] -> 1.508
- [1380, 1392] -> 3.296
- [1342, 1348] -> 3.118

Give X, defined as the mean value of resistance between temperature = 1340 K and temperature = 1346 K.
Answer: 3.15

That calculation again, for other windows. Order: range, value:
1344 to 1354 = 3.2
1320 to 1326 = 3.02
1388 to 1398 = 3.67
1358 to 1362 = 3.31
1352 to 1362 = 3.27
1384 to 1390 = 3.59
